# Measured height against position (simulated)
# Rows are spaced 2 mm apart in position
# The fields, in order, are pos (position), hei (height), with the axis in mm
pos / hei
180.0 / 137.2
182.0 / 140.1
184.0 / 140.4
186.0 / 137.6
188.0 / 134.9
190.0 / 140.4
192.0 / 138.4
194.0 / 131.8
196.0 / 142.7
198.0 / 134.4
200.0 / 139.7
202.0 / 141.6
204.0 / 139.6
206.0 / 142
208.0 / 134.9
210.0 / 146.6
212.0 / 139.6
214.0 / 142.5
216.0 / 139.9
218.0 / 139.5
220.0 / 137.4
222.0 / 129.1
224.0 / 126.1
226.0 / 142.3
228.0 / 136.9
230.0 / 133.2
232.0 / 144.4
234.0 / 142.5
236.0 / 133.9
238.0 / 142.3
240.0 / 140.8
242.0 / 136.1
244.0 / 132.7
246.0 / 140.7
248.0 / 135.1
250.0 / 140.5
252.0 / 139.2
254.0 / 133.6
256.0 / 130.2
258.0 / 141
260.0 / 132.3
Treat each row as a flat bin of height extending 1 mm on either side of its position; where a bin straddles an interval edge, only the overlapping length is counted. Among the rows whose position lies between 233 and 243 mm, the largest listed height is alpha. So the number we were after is 142.5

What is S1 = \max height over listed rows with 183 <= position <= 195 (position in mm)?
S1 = 140.4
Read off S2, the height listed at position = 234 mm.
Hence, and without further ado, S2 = 142.5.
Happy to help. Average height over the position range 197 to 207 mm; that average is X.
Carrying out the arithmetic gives 139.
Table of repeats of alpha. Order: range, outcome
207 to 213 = 146.6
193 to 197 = 142.7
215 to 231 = 142.3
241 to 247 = 140.7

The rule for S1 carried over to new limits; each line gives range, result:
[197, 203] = 141.6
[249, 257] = 140.5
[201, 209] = 142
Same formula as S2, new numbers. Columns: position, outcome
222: 129.1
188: 134.9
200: 139.7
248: 135.1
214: 142.5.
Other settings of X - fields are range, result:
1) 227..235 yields 139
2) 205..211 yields 141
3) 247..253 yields 138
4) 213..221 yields 140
